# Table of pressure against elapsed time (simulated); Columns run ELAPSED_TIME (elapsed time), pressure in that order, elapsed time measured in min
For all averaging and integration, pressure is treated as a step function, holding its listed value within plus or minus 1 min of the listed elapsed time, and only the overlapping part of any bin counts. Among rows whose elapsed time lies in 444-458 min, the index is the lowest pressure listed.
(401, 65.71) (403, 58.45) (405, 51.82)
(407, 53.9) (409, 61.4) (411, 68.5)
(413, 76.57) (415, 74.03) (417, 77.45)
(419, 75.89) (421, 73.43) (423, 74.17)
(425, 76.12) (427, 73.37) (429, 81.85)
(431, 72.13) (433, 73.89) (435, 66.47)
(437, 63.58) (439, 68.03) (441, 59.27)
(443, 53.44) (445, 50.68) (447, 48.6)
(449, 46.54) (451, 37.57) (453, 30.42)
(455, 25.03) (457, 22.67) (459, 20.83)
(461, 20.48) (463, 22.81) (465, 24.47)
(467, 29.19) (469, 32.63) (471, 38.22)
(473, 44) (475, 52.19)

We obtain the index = 22.67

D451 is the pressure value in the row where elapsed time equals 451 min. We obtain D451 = 37.57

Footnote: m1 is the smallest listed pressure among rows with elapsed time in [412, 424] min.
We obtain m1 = 73.43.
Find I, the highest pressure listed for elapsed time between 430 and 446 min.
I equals 73.89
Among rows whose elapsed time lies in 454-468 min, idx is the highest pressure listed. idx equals 29.19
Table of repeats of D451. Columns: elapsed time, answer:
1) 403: 58.45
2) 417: 77.45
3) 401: 65.71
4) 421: 73.43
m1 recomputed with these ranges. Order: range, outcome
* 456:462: 20.48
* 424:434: 72.13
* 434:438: 63.58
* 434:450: 46.54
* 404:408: 51.82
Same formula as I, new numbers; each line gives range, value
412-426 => 77.45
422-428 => 76.12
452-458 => 30.42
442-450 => 53.44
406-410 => 61.4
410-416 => 76.57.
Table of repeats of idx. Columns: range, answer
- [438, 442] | 68.03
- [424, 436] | 81.85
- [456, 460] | 22.67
